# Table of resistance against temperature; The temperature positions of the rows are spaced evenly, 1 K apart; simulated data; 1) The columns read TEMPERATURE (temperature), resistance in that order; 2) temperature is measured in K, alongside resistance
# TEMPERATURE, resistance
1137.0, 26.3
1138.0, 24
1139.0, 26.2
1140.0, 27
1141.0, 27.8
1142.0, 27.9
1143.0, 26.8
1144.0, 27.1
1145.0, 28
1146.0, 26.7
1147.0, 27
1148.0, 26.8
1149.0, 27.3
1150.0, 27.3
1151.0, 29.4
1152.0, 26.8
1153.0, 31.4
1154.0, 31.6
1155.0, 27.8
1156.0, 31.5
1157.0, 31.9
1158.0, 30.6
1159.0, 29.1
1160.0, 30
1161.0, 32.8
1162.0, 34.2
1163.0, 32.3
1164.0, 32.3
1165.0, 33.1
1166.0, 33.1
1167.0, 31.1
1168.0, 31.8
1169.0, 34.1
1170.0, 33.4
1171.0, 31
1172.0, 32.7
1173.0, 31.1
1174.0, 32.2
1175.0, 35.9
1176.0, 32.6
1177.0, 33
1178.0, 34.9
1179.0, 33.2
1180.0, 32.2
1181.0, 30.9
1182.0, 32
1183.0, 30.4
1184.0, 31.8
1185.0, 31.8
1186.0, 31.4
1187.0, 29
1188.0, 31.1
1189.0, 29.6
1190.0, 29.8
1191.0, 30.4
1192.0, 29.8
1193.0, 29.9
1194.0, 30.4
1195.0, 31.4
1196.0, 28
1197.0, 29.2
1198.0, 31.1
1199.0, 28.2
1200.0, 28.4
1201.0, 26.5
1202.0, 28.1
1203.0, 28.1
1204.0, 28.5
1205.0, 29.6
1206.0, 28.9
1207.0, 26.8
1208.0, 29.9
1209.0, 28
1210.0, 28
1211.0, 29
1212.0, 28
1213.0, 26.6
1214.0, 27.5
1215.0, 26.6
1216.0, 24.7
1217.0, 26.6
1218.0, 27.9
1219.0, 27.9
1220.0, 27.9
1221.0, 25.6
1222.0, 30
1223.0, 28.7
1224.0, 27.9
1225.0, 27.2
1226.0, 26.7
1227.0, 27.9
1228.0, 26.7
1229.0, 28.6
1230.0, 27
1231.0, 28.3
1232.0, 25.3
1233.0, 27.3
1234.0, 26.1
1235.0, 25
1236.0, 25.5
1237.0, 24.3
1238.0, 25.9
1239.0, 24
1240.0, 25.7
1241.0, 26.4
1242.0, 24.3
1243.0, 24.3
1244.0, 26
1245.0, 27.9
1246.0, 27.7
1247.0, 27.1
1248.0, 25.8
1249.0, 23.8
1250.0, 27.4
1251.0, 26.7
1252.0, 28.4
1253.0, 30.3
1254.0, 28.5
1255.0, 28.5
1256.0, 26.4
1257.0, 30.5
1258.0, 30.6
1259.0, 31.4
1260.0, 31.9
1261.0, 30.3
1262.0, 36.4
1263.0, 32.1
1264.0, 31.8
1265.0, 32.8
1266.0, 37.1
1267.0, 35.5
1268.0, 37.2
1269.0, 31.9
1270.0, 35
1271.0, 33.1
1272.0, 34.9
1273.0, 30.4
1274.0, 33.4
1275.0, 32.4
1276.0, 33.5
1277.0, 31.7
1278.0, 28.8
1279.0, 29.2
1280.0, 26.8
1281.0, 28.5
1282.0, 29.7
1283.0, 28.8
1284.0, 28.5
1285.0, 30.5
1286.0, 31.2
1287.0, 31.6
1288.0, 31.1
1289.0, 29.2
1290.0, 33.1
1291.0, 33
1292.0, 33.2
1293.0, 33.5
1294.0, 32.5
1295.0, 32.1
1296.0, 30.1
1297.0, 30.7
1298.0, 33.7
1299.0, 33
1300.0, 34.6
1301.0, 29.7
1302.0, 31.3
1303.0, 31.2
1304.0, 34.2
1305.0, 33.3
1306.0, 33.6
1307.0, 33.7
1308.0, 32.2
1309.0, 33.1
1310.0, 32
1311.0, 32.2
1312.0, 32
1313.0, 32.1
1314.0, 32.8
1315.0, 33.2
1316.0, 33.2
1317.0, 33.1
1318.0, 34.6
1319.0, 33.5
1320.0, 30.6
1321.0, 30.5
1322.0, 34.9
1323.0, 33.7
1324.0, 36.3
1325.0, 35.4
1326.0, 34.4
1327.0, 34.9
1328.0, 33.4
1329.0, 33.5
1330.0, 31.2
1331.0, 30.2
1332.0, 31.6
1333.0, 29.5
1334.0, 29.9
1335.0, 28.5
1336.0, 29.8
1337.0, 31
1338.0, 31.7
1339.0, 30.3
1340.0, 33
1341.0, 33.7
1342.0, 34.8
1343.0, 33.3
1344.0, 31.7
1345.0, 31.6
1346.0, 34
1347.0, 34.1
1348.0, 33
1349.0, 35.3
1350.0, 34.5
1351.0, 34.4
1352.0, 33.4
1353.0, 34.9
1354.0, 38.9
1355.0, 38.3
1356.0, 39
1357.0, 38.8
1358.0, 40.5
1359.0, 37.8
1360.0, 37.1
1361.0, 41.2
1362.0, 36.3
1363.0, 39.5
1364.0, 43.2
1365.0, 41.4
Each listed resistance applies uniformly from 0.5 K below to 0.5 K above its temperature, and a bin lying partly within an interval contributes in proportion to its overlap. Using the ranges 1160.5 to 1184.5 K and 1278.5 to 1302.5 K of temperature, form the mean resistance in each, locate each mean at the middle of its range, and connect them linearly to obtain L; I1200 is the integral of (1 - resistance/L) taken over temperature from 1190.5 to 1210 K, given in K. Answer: 2.0 K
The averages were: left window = 32.6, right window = 31.1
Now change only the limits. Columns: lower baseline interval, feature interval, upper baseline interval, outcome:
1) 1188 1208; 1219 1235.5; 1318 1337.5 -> 1.43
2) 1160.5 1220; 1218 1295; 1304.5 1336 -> 5.21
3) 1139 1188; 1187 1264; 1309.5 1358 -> 8.75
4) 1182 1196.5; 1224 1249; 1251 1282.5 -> 3.86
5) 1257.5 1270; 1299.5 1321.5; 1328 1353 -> 0.09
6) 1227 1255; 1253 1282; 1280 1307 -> -2.70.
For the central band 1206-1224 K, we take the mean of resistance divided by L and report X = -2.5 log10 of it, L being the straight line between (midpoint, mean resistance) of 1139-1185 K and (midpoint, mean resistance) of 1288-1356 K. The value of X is 0.137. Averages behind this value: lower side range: 30.7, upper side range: 32.9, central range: 27.7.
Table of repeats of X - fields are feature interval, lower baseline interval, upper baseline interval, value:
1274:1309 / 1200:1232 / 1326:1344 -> -0.04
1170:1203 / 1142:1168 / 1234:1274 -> -0.04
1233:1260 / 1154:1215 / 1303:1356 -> 0.17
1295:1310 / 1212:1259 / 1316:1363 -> -0.03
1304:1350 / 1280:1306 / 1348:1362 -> 0.06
